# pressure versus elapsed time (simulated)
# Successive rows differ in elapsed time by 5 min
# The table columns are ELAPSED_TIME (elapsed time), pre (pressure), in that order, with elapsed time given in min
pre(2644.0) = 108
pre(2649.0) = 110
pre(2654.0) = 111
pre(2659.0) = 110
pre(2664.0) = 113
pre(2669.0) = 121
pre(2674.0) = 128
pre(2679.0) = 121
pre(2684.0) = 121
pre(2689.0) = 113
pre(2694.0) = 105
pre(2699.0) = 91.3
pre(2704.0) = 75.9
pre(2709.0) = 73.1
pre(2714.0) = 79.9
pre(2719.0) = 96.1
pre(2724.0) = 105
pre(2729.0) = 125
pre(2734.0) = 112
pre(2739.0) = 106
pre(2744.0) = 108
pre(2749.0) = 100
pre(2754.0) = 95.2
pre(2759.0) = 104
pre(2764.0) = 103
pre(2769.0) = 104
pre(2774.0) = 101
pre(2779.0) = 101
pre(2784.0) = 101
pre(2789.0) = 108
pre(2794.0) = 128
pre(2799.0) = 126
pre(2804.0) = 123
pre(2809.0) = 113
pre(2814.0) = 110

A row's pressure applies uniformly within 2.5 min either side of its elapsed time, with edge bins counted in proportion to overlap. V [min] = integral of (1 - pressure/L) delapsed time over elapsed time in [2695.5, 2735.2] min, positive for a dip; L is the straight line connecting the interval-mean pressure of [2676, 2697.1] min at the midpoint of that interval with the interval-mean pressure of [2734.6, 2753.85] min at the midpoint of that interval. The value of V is 5.3 min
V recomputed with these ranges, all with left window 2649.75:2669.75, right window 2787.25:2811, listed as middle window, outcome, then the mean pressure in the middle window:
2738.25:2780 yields 5.5 min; 102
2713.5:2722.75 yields 1.9 min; 92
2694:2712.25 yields 5.0 min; 83.5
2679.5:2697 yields 0.1 min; 113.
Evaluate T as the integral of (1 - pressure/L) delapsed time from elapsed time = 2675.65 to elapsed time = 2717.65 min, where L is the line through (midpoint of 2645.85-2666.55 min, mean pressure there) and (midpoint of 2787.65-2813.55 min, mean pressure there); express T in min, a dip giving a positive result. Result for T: 5.6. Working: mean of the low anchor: 111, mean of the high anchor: 119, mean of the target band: 98.1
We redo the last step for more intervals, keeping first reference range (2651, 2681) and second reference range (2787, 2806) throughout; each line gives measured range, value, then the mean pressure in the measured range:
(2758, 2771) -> 1.8 min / 104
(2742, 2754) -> 1.8 min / 102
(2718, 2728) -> 1.2 min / 105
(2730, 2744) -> 1.1 min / 111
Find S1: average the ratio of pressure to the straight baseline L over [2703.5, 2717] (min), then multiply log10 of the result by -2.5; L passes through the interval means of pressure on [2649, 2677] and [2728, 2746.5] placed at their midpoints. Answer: 0.418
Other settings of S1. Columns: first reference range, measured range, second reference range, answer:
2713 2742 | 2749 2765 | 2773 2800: 0.08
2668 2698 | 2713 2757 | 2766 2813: 0.10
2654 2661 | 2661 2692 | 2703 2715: -0.22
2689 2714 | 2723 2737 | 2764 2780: -0.22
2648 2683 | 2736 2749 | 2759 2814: 0.07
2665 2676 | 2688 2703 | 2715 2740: 0.17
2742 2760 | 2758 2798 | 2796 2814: 0.03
